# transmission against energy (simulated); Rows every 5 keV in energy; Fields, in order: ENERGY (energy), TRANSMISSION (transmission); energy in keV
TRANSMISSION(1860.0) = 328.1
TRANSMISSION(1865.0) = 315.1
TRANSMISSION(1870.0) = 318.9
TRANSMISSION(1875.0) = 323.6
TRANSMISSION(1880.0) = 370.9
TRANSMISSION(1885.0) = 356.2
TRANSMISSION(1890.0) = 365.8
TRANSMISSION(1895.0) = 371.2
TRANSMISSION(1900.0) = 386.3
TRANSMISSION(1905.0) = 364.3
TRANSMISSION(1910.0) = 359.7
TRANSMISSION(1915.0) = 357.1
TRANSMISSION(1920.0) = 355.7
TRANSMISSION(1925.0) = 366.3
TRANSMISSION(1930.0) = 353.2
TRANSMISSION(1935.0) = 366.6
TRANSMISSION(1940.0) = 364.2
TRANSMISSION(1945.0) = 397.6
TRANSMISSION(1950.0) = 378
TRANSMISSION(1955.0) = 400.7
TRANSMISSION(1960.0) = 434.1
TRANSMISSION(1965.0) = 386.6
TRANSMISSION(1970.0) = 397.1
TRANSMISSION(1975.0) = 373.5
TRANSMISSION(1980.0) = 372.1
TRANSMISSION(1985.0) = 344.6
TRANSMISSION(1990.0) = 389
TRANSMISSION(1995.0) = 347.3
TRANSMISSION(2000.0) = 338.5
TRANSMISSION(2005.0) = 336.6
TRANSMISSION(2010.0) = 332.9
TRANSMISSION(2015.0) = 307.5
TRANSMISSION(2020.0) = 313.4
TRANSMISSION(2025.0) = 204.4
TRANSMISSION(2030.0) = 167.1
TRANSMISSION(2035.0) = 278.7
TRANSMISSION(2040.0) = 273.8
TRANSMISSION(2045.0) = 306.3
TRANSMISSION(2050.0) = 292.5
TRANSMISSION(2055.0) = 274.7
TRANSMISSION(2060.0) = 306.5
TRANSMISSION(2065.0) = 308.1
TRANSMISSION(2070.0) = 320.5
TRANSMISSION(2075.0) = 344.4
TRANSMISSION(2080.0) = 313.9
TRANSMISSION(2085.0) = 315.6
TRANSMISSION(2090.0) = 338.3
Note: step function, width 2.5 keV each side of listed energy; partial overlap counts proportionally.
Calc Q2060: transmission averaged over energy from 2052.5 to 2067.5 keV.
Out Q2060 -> 296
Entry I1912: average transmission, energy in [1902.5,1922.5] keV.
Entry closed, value 359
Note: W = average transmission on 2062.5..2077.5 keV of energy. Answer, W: 324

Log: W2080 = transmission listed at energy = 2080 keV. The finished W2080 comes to 313.9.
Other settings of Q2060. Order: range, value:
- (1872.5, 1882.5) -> 347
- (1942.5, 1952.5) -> 388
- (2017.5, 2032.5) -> 228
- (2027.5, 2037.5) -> 223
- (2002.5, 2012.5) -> 335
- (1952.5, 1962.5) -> 417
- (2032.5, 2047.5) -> 286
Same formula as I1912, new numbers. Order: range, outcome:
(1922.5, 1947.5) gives 370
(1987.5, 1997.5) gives 368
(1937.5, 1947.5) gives 381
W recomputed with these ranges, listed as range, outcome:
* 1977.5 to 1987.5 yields 358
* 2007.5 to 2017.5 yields 320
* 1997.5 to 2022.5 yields 326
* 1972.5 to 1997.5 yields 365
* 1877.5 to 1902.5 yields 370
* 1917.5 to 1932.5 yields 358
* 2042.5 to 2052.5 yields 299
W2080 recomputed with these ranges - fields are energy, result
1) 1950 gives 378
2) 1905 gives 364.3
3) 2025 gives 204.4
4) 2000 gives 338.5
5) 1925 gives 366.3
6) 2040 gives 273.8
